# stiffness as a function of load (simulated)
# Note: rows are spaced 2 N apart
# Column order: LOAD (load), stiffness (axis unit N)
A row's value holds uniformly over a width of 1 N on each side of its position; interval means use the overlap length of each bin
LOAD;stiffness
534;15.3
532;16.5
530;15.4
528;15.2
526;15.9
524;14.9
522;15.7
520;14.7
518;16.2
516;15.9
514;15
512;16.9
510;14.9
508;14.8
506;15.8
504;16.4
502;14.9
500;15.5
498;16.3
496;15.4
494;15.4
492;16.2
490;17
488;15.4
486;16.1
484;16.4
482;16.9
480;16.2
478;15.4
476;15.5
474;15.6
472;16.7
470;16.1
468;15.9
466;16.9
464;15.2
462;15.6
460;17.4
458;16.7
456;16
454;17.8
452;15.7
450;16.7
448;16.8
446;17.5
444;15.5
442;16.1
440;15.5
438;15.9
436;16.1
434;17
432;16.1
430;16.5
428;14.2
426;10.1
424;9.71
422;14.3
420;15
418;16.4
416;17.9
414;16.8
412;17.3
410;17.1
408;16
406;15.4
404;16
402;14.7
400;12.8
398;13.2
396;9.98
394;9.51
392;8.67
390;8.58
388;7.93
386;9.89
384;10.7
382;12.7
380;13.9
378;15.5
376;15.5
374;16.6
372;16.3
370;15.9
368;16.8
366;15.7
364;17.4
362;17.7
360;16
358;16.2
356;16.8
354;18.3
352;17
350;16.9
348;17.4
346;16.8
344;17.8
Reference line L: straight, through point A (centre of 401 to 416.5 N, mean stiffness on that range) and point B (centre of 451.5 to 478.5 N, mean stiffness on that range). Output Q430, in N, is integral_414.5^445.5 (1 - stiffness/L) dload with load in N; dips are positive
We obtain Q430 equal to 2.2 N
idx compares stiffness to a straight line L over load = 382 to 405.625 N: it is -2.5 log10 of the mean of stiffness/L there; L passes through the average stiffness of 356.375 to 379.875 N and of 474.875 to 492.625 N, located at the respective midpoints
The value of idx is 0.40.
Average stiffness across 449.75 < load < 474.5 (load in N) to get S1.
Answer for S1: 16.3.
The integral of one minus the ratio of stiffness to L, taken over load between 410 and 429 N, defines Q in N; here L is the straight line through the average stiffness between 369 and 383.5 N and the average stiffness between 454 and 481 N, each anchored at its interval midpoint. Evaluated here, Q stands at 1.0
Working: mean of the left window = 15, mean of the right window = 16.2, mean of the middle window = 14.8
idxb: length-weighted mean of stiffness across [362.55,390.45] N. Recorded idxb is 14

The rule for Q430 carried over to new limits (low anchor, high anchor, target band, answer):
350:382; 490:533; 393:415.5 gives 2.2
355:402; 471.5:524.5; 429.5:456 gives -2.8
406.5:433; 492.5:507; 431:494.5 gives -3.2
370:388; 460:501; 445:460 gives -1.4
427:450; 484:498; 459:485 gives -0.2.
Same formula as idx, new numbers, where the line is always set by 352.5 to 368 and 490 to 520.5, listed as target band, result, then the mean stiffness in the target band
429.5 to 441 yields 0.01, 16.2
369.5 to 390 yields 0.26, 13.2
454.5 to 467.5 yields -0.02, 16.3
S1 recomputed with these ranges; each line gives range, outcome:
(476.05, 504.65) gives 15.9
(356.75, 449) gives 14.6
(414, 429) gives 14.1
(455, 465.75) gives 16.2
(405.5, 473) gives 15.9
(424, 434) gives 14.1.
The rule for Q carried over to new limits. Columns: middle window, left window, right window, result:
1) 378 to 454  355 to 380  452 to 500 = 9.3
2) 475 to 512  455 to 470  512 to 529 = 0.0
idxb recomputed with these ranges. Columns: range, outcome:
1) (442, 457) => 16.5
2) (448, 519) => 16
